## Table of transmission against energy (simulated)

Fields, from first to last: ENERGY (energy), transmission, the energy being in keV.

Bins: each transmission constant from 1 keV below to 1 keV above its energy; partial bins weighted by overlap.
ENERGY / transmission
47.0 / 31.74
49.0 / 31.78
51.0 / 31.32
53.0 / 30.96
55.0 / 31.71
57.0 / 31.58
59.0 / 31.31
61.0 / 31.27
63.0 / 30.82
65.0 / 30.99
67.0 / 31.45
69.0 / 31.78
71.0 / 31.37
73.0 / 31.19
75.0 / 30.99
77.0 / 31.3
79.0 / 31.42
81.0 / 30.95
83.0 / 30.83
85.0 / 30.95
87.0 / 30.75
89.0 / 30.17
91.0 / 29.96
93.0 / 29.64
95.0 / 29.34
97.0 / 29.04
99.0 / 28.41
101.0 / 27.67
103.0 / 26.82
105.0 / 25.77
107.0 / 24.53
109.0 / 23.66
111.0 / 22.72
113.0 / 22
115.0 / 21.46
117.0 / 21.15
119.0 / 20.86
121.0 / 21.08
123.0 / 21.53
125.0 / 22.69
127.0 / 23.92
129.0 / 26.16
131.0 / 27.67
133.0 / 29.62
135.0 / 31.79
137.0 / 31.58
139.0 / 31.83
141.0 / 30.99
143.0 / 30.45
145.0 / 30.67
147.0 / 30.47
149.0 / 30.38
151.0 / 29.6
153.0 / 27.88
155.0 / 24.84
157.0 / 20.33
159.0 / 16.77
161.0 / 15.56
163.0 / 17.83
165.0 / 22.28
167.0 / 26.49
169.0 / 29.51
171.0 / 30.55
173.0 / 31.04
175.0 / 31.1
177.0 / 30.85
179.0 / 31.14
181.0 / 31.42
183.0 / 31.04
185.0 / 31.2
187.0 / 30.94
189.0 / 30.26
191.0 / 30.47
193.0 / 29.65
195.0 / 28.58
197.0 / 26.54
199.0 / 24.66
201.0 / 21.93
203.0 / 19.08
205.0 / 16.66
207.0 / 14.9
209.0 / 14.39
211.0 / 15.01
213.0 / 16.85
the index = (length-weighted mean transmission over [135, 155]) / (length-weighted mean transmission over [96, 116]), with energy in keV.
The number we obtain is 1.20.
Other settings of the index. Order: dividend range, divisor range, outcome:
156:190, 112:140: 1.07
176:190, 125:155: 1.06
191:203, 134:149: 0.84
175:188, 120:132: 1.30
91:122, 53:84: 0.80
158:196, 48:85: 0.89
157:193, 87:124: 1.08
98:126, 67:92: 0.76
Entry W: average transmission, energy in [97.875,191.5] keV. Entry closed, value 26.7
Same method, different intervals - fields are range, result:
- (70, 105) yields 29.9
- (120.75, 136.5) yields 26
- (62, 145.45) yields 28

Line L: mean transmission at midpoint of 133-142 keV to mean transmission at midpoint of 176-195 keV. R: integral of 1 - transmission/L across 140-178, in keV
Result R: 5.3 keV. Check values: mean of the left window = 31.3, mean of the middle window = 26.7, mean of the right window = 30.7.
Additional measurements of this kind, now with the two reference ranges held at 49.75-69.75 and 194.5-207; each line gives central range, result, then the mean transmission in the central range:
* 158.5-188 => -4.5 keV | 27.4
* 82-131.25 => 4.1 keV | 25.9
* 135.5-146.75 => -2.2 keV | 31.1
